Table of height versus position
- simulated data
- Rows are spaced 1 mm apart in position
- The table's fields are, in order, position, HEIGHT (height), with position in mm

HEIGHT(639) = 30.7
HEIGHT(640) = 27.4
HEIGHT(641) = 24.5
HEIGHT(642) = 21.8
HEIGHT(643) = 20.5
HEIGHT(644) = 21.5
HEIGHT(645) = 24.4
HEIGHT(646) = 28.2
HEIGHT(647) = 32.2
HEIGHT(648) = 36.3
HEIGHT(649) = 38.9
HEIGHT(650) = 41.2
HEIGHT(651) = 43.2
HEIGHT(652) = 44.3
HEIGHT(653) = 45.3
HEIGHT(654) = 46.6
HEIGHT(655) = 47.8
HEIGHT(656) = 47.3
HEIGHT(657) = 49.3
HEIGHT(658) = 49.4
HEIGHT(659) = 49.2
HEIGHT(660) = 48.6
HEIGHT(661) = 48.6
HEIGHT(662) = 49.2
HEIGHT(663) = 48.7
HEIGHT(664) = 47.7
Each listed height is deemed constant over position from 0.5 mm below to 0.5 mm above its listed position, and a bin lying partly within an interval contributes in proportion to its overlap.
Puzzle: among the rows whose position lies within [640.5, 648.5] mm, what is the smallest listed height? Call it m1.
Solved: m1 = 20.5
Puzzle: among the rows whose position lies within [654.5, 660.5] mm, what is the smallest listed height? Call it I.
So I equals 47.3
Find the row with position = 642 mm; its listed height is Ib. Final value 21.8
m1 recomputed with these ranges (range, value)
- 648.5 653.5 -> 38.9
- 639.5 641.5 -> 24.5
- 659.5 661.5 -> 48.6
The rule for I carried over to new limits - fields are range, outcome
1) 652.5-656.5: 45.3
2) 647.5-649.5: 36.3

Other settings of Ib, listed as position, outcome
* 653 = 45.3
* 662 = 49.2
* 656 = 47.3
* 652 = 44.3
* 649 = 38.9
